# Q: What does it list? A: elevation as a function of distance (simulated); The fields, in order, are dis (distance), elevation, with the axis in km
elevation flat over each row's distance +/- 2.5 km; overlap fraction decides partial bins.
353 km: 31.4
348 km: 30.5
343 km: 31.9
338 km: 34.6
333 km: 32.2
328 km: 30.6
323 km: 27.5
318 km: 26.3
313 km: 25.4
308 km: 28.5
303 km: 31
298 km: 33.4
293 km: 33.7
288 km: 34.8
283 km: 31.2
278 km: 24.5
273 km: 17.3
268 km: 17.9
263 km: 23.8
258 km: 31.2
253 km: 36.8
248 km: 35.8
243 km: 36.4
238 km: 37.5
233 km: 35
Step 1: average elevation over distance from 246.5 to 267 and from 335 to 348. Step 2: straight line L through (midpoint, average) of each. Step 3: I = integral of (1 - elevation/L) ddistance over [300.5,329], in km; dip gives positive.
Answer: 3.52 km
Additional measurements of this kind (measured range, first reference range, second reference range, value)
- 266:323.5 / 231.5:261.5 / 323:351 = 9.4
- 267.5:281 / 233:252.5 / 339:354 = 5.5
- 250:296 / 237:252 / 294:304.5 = 8.5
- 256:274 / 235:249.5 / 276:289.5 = 5.6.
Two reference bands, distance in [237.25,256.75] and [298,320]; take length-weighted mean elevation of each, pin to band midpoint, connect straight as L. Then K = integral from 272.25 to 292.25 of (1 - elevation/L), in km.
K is 2.1 km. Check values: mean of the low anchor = 36.2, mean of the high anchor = 28.5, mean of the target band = 28.4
